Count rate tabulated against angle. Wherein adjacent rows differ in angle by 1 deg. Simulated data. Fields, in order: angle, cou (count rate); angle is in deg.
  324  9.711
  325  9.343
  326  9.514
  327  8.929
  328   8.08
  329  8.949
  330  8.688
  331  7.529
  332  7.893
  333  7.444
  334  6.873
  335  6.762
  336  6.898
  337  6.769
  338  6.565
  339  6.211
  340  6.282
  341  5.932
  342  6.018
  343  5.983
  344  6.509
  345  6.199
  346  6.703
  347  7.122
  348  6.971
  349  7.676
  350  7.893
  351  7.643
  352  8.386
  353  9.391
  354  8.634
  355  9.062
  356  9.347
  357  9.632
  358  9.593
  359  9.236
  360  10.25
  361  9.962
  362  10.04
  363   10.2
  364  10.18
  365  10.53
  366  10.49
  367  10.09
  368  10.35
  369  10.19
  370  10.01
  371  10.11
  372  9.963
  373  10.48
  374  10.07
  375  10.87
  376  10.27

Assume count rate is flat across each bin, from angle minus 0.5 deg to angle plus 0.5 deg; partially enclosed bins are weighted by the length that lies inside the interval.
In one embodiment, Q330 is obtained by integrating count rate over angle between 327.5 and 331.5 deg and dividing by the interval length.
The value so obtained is 8.31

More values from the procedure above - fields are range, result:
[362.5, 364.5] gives 10.2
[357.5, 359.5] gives 9.41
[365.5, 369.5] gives 10.3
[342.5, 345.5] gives 6.23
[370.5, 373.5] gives 10.2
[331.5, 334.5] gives 7.4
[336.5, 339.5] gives 6.52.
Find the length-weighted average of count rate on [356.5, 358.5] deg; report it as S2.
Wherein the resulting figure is 9.61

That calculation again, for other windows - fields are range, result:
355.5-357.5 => 9.49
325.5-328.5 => 8.84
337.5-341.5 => 6.25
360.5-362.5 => 10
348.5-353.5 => 8.2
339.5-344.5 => 6.14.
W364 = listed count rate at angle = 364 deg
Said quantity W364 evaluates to 10.18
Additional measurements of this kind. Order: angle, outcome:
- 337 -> 6.769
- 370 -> 10.01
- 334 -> 6.873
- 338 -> 6.565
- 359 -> 9.236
